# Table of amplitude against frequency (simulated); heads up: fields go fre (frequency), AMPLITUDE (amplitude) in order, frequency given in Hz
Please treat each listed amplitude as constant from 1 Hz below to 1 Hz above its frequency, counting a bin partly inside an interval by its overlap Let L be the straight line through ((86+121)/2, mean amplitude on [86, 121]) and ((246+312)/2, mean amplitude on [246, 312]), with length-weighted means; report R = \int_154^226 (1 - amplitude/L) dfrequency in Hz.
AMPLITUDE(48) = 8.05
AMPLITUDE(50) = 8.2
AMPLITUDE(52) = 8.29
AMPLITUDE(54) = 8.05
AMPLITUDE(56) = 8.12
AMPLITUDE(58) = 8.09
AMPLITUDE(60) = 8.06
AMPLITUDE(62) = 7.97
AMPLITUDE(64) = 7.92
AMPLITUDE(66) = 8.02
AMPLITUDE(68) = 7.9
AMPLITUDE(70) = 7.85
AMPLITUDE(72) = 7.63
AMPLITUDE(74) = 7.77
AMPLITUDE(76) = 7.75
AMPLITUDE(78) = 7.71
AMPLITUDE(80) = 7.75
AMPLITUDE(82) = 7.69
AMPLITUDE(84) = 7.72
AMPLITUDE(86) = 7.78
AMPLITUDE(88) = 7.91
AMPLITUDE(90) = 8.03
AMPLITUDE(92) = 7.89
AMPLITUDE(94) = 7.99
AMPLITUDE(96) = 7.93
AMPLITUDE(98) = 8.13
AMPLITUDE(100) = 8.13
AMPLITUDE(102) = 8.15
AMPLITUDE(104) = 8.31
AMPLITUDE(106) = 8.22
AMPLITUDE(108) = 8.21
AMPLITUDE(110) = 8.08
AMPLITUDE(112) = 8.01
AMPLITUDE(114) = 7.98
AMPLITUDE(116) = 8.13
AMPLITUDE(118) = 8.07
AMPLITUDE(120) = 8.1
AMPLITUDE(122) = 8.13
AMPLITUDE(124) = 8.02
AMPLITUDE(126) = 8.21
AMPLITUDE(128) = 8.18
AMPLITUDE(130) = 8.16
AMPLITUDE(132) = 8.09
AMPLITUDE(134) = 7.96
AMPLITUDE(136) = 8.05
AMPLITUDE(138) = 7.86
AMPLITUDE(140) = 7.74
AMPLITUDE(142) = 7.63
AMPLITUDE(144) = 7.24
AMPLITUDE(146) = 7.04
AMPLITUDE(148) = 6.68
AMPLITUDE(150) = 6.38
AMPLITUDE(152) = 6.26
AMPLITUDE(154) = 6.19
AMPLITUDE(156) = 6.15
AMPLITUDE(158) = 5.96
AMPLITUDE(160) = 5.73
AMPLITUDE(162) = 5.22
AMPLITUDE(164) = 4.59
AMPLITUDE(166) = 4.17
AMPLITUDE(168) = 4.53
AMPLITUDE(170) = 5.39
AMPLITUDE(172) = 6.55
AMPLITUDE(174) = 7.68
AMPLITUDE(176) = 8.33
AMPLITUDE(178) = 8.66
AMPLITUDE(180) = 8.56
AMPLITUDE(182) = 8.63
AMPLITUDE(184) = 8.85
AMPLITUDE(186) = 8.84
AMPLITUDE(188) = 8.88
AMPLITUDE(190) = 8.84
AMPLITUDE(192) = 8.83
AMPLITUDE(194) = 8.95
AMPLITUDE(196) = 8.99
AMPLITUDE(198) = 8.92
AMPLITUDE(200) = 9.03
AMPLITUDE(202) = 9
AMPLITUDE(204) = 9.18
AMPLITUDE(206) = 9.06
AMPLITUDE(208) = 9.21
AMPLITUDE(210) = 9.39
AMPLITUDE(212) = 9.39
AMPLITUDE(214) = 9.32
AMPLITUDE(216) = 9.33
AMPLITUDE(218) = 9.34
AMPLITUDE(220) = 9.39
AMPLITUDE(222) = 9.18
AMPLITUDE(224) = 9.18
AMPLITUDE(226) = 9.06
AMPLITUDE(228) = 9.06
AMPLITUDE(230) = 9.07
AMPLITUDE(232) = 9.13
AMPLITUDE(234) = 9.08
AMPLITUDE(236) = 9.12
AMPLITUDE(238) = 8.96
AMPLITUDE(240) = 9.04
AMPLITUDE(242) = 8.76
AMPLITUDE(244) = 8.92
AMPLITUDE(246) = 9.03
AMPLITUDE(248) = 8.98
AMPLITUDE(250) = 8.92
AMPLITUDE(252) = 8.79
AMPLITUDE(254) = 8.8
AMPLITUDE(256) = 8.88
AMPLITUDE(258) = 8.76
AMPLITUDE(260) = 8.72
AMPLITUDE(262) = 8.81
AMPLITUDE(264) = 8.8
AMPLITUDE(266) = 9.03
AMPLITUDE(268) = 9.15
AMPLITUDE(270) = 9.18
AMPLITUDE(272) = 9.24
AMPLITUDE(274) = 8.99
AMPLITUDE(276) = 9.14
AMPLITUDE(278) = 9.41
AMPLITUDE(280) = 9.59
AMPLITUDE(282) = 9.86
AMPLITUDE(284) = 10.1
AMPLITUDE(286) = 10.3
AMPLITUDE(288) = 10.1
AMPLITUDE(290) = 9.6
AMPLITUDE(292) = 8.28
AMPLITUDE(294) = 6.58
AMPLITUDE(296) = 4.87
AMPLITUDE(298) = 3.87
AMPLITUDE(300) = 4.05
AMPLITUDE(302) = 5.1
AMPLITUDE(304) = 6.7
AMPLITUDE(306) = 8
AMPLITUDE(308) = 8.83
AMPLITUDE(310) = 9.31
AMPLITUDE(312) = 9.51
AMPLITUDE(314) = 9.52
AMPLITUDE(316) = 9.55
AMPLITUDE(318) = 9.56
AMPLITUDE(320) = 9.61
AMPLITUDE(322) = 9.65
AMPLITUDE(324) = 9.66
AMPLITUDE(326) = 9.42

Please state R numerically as 2.0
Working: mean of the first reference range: 8.07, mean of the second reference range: 8.42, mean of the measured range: 8.02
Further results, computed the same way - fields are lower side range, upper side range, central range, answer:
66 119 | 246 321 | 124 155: 2.4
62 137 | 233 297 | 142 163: 4.9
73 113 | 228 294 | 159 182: 5.6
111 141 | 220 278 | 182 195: -0.5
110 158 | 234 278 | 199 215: -1.5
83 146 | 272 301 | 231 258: -2.6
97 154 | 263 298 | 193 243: -4.3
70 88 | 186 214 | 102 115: -0.1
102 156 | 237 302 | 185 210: -2.7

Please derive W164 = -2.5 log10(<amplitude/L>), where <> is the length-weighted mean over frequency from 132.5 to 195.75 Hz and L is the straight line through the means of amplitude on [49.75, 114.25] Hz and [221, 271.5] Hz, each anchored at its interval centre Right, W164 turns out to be 0.18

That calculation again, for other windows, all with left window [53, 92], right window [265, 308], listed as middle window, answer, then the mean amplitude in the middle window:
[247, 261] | -0.09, 8.84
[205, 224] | -0.15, 9.28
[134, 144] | 0.03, 7.78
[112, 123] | -0.02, 8.08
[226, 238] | -0.12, 9.08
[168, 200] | -0.03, 8.23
